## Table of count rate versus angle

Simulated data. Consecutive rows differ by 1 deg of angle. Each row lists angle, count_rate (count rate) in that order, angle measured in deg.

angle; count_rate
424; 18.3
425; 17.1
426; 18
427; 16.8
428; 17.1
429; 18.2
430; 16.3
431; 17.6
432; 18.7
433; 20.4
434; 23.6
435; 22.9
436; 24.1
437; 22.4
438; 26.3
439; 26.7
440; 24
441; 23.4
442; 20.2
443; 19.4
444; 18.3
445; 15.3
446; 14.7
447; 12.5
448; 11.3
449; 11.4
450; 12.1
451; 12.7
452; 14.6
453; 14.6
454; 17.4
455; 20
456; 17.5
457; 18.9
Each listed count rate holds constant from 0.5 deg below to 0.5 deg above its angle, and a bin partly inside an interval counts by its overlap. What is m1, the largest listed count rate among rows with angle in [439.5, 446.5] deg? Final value 24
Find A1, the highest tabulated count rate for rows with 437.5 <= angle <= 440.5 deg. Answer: 26.7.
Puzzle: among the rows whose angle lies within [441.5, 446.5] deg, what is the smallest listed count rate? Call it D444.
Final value 14.7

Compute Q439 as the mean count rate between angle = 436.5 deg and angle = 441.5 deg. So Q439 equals 24.6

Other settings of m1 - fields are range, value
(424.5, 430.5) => 18.2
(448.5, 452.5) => 14.6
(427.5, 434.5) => 23.6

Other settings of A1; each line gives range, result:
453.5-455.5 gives 20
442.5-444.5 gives 19.4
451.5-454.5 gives 17.4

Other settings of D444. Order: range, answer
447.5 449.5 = 11.3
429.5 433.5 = 16.3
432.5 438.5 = 20.4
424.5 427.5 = 16.8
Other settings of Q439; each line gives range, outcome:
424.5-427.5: 17.3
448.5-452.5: 12.7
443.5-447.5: 15.2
